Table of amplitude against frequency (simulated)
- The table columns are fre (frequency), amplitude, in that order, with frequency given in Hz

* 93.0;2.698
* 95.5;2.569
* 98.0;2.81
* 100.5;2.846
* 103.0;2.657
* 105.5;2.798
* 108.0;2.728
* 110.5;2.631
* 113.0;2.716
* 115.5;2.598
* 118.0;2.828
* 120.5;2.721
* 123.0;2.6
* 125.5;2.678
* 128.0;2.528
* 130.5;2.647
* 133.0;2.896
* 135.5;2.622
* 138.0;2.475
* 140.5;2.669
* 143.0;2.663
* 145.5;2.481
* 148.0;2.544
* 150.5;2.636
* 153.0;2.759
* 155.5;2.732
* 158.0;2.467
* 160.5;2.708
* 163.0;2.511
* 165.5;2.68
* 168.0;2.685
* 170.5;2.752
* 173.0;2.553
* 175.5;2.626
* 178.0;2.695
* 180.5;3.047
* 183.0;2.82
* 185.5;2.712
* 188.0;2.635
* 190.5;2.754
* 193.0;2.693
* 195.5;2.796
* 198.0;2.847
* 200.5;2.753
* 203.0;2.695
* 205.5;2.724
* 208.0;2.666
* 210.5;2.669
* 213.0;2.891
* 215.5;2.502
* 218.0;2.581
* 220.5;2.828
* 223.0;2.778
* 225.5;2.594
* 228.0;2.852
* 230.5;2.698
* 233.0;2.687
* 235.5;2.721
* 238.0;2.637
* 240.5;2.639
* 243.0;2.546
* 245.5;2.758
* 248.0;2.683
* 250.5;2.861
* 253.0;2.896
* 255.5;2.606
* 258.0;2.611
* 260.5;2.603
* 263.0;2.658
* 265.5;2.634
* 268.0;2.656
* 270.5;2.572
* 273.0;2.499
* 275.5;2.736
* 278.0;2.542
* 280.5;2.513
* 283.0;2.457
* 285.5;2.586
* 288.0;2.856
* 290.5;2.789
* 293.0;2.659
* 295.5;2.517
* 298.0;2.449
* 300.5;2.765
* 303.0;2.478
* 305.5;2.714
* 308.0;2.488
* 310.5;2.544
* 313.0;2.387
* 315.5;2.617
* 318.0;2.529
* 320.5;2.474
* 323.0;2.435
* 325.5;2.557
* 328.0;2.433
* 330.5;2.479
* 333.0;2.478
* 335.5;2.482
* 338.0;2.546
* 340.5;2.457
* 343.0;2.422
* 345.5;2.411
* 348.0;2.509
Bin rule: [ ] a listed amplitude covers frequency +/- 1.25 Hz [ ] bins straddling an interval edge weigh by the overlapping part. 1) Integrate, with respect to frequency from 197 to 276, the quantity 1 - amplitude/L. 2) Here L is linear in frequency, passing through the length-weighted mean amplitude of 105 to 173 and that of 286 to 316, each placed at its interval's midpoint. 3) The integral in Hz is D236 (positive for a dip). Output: -2.0 Hz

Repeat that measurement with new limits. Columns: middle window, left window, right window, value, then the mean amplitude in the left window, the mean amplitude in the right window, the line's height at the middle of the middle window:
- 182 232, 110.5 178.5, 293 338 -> -2.3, 2.65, 2.52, 2.6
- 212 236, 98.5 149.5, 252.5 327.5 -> -0.8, 2.67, 2.59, 2.62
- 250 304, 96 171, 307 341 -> -2.0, 2.67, 2.49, 2.54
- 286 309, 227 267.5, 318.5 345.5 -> -0.6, 2.69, 2.47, 2.56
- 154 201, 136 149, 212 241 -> -1.5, 2.57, 2.7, 2.62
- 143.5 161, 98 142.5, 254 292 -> 0.4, 2.69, 2.62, 2.67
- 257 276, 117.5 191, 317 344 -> -0.5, 2.67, 2.48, 2.55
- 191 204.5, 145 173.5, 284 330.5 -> -0.7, 2.63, 2.57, 2.61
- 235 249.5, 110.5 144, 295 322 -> -0.4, 2.66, 2.54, 2.59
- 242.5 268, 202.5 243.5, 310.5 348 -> -0.6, 2.69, 2.48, 2.63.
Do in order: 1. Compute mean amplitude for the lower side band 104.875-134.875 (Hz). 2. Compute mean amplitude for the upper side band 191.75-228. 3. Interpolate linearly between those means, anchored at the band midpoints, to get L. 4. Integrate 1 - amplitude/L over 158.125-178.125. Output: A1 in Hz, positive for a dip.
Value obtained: 0.5 Hz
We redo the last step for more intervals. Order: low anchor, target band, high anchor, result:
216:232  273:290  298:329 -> -0.1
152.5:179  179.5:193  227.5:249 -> -0.6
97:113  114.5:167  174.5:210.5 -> 2.0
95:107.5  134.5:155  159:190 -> 0.8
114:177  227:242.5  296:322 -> -0.6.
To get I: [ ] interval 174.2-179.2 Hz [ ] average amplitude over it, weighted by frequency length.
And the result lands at 2.66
